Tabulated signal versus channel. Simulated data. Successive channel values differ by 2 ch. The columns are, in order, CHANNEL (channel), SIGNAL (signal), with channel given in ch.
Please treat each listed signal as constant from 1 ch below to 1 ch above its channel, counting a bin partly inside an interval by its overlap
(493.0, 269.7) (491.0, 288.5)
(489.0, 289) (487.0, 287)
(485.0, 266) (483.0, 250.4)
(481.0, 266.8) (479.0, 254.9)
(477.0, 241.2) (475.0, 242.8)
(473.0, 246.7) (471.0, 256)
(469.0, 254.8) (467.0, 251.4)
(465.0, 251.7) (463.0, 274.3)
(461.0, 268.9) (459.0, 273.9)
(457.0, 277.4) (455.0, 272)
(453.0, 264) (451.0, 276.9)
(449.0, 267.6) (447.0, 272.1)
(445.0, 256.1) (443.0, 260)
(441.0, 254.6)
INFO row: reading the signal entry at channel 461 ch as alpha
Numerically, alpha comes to 268.9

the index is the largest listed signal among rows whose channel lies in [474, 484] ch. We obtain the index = 266.8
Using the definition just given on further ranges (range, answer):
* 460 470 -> 274.3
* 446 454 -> 276.9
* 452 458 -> 277.4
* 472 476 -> 246.7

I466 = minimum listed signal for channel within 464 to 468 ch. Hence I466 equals 251.4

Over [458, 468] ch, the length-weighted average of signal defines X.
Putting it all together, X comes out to 264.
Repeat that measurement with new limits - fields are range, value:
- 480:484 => 259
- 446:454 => 270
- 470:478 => 247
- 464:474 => 252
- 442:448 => 263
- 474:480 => 246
